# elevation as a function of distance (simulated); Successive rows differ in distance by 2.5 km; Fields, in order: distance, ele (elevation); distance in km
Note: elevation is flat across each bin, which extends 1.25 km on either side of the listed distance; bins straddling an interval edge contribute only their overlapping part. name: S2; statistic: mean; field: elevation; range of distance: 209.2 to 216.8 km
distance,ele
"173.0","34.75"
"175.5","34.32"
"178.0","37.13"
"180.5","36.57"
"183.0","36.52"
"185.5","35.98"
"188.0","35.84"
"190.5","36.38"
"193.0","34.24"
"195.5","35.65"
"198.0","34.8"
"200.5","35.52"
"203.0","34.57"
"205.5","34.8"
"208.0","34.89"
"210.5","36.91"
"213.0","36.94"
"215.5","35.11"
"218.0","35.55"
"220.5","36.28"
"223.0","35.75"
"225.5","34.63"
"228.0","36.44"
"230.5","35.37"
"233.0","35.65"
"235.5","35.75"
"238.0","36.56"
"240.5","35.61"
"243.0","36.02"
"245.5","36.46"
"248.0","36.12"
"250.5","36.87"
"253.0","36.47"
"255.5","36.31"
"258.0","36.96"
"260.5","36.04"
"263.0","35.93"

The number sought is 36.3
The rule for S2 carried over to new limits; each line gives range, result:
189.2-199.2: 35.3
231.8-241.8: 35.9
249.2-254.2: 36.7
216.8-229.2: 35.7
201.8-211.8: 35.3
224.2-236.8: 35.6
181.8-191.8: 36.2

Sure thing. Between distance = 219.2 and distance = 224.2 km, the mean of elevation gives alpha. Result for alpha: 36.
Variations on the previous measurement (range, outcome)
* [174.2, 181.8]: 36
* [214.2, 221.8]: 35.7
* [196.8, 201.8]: 35.2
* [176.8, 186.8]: 36.5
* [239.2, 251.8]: 36.2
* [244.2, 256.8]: 36.4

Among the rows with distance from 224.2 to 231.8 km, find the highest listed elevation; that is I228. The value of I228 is 36.44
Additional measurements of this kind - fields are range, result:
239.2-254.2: 36.87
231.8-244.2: 36.56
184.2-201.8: 36.38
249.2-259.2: 36.96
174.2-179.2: 37.13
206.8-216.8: 36.94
